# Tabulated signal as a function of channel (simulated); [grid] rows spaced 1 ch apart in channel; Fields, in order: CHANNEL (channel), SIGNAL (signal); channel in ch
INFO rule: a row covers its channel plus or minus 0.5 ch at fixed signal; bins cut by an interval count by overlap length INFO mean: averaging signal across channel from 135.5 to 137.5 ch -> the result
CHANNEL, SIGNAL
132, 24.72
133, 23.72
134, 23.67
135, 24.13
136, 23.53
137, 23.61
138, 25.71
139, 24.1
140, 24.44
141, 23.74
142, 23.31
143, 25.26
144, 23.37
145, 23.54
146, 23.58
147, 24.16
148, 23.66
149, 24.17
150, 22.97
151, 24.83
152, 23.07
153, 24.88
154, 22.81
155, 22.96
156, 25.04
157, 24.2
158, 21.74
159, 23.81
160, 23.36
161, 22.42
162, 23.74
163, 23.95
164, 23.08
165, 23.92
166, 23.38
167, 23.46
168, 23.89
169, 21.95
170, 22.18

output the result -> 23.6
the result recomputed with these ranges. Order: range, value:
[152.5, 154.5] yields 23.8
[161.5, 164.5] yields 23.6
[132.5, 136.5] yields 23.8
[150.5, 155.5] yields 23.7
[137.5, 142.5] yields 24.3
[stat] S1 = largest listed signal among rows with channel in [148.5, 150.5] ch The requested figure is 24.17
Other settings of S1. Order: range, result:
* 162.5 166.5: 23.95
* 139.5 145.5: 25.26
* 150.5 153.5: 24.88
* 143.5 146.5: 23.58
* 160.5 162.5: 23.74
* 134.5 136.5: 24.13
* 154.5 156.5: 25.04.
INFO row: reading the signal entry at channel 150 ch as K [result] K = 22.97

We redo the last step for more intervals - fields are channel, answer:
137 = 23.61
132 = 24.72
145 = 23.54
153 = 24.88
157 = 24.2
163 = 23.95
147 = 24.16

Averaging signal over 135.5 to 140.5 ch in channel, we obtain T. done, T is 24.3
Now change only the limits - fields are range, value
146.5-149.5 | 24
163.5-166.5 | 23.5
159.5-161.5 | 22.9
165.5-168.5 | 23.6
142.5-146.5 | 23.9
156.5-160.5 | 23.3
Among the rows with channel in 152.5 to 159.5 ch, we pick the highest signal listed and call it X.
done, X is 25.04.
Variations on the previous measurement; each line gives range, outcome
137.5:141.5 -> 25.71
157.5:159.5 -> 23.81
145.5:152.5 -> 24.83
